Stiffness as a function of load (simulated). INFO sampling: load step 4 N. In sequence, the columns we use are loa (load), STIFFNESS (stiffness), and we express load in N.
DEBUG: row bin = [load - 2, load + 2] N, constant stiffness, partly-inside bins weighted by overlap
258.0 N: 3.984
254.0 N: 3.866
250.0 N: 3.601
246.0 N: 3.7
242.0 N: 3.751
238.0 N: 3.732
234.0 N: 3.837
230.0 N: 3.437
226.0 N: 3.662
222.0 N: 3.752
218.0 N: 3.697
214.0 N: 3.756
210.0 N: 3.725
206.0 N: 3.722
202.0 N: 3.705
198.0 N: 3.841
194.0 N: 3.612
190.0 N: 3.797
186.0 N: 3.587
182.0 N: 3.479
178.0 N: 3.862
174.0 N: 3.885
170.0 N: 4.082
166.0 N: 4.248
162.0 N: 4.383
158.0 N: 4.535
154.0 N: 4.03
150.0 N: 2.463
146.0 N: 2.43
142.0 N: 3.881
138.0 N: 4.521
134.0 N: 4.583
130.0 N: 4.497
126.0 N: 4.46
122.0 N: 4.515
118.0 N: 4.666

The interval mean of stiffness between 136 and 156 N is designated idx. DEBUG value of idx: 3.47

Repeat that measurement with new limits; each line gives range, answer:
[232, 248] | 3.75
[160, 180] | 4.09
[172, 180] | 3.87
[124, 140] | 4.52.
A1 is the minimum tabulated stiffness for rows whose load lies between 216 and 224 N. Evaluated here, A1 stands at 3.697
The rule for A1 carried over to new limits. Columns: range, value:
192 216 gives 3.612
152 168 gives 4.03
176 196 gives 3.479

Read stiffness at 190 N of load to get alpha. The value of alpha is 3.797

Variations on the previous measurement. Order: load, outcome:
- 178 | 3.862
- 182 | 3.479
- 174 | 3.885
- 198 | 3.841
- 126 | 4.46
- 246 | 3.7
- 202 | 3.705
